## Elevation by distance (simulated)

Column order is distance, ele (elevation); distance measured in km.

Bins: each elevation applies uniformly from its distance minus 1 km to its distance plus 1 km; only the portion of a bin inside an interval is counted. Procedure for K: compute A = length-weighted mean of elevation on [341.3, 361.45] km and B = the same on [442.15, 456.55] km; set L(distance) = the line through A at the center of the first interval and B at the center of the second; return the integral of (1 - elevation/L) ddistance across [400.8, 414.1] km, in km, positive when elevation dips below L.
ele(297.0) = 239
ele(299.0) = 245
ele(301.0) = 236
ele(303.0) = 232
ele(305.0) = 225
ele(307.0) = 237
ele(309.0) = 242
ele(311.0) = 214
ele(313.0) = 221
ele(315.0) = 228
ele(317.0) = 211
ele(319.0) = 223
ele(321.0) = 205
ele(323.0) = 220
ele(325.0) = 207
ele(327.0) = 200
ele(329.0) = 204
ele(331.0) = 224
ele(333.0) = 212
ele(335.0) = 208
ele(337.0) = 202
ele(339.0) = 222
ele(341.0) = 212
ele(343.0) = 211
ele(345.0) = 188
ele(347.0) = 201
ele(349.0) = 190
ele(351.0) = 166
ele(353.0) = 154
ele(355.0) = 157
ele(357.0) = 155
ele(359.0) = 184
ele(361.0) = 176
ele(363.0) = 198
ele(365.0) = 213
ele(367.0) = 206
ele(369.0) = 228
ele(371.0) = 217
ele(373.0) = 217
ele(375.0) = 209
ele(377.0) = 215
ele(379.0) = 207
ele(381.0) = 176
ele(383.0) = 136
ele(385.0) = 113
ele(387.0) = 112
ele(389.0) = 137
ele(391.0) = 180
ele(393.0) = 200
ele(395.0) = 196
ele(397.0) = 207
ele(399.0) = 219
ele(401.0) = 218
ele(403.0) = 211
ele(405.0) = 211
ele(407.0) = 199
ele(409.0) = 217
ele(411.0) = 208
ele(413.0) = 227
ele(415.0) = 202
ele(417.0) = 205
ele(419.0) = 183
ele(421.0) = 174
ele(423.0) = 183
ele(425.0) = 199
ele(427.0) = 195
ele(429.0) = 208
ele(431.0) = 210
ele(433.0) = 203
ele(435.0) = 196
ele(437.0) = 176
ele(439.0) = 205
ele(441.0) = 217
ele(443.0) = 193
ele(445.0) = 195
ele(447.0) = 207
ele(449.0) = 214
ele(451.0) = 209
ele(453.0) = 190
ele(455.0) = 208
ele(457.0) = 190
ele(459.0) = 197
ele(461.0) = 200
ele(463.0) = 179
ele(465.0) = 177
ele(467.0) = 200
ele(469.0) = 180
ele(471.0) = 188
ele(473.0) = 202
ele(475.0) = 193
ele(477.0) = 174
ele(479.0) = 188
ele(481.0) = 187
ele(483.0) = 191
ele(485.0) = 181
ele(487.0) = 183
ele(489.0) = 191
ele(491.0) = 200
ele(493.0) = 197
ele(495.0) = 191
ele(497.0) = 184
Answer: -1.4 km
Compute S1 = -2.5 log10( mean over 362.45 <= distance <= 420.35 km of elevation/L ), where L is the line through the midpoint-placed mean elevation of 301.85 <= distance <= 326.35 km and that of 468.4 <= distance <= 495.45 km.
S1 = 0.06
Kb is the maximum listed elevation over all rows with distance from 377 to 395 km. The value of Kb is 215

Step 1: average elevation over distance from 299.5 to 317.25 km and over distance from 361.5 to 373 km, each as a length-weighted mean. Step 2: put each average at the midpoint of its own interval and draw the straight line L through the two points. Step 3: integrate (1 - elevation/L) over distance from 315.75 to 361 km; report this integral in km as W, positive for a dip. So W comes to 4.6 km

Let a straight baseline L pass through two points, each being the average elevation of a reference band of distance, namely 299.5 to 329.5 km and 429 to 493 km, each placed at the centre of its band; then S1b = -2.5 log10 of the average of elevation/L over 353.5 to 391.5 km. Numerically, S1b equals 0.168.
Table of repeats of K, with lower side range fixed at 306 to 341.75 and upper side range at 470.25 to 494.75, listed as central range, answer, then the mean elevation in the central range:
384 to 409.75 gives 2.3 km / 186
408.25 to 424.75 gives 0.1 km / 200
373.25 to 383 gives 0.5 km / 196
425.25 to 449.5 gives -0.5 km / 201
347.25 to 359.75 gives 2.5 km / 169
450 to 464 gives -0.2 km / 196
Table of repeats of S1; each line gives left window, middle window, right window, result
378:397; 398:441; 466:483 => -0.17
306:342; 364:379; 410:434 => -0.03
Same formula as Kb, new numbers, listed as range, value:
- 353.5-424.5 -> 228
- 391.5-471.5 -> 227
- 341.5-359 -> 211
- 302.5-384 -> 242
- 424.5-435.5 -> 210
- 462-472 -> 200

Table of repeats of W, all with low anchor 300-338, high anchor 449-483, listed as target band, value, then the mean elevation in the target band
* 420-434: 0.2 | 196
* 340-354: 1.6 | 189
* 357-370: 0.8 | 197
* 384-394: 2.8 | 148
